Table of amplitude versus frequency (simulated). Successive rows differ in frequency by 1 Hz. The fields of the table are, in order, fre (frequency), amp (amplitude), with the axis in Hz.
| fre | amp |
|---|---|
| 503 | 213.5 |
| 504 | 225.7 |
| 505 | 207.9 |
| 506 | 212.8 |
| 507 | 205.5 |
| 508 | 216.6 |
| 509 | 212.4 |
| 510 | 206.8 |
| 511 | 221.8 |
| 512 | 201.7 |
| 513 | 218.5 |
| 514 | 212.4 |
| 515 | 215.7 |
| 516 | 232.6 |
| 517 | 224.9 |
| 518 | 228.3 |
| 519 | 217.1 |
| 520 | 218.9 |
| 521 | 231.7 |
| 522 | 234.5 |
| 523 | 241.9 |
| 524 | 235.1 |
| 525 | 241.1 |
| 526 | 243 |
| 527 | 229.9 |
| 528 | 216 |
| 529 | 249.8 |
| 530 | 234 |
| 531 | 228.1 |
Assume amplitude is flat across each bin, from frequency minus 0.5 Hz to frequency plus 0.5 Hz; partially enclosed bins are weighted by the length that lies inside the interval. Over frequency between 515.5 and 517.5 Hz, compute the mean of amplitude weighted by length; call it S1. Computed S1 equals 229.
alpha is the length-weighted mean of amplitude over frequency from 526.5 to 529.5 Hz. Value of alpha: 232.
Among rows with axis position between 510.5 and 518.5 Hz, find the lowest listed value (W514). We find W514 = 201.7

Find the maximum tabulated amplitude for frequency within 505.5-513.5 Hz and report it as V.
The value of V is 221.8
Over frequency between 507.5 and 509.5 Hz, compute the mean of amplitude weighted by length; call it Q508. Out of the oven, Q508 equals 214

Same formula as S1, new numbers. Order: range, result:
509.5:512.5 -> 210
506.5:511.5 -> 213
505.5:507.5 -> 209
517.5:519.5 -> 223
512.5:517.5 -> 221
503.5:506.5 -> 215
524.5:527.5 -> 238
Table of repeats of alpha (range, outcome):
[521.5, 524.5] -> 237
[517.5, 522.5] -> 226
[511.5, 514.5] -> 211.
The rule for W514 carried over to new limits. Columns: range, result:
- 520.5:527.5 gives 229.9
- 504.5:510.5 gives 205.5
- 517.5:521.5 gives 217.1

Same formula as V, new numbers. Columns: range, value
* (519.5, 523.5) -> 241.9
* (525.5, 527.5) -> 243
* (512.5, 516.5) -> 232.6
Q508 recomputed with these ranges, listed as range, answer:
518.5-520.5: 218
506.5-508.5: 211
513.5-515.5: 214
